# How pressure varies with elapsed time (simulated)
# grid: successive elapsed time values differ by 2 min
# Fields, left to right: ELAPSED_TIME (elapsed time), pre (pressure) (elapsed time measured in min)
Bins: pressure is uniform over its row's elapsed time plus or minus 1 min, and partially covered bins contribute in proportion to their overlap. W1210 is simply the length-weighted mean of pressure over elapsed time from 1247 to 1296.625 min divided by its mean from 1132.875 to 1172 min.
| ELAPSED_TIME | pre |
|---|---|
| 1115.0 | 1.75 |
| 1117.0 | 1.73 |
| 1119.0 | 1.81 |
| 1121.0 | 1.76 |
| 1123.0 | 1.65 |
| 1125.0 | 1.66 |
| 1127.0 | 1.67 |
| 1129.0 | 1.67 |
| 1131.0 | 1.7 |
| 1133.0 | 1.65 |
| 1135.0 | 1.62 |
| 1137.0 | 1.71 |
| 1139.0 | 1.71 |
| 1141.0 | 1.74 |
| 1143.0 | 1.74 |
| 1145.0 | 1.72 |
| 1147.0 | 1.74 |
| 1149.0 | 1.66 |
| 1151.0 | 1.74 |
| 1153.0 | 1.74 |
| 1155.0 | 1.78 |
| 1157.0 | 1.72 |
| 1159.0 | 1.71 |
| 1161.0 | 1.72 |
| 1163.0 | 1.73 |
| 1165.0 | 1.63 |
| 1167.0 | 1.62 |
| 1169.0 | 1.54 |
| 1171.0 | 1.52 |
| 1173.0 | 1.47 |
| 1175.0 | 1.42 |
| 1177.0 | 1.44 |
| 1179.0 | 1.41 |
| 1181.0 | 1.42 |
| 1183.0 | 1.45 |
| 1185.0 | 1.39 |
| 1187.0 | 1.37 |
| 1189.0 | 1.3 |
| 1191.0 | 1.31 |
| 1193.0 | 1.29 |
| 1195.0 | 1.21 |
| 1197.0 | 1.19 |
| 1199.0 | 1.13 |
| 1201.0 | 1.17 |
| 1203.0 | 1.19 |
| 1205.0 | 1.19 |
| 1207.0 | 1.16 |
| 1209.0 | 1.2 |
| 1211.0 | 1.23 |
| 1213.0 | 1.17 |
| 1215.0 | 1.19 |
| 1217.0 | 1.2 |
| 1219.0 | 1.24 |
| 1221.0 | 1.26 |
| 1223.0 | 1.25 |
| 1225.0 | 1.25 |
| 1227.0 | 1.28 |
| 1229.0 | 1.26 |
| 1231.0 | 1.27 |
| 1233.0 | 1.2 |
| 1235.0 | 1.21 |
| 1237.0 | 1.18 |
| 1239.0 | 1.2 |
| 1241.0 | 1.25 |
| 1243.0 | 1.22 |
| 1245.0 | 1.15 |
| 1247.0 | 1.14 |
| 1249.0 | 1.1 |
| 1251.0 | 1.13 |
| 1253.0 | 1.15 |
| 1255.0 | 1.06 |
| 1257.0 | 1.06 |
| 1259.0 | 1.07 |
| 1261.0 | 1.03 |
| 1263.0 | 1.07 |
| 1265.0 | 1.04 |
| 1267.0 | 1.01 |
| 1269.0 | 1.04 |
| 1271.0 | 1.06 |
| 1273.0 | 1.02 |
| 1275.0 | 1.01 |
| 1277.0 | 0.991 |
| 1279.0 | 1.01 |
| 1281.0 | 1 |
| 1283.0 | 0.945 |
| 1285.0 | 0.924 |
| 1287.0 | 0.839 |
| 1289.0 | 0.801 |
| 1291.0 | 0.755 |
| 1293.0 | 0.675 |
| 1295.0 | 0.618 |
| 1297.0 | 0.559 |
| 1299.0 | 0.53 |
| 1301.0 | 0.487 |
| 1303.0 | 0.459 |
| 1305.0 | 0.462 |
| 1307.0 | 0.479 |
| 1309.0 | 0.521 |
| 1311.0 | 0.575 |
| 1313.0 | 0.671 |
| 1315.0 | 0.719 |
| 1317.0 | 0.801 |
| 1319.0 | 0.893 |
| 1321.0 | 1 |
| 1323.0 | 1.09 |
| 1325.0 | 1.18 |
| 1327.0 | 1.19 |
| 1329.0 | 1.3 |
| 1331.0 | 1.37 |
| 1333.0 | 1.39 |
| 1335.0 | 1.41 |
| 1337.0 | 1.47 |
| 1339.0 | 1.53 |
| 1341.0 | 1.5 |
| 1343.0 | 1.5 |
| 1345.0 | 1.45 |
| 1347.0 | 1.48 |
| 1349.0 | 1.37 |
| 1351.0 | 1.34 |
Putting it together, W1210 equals 0.58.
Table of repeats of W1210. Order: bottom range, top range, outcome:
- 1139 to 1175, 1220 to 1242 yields 0.74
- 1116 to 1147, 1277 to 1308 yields 0.42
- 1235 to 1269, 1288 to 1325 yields 0.61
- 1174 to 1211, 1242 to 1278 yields 0.83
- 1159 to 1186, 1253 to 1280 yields 0.68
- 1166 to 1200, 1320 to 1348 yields 0.98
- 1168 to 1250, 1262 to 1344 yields 0.75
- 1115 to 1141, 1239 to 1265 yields 0.66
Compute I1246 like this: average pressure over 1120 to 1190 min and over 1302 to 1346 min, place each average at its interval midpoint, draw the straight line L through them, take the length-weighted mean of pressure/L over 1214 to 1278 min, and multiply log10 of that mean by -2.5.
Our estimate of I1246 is 0.147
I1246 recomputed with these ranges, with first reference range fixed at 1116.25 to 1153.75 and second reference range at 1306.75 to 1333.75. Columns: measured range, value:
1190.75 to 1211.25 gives 0.19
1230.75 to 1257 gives 0.09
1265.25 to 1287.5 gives 0.14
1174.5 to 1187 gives 0.08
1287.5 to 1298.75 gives 0.49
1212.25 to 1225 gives 0.12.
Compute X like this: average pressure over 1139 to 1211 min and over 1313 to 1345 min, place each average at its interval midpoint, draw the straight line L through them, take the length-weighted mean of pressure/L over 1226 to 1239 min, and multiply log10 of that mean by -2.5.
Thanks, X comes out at 0.12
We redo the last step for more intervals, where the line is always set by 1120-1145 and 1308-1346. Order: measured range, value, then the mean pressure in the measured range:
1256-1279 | 0.25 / 1.04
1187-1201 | 0.22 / 1.24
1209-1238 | 0.17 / 1.23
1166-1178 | 0.05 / 1.5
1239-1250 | 0.17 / 1.17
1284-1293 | 0.46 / 0.813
